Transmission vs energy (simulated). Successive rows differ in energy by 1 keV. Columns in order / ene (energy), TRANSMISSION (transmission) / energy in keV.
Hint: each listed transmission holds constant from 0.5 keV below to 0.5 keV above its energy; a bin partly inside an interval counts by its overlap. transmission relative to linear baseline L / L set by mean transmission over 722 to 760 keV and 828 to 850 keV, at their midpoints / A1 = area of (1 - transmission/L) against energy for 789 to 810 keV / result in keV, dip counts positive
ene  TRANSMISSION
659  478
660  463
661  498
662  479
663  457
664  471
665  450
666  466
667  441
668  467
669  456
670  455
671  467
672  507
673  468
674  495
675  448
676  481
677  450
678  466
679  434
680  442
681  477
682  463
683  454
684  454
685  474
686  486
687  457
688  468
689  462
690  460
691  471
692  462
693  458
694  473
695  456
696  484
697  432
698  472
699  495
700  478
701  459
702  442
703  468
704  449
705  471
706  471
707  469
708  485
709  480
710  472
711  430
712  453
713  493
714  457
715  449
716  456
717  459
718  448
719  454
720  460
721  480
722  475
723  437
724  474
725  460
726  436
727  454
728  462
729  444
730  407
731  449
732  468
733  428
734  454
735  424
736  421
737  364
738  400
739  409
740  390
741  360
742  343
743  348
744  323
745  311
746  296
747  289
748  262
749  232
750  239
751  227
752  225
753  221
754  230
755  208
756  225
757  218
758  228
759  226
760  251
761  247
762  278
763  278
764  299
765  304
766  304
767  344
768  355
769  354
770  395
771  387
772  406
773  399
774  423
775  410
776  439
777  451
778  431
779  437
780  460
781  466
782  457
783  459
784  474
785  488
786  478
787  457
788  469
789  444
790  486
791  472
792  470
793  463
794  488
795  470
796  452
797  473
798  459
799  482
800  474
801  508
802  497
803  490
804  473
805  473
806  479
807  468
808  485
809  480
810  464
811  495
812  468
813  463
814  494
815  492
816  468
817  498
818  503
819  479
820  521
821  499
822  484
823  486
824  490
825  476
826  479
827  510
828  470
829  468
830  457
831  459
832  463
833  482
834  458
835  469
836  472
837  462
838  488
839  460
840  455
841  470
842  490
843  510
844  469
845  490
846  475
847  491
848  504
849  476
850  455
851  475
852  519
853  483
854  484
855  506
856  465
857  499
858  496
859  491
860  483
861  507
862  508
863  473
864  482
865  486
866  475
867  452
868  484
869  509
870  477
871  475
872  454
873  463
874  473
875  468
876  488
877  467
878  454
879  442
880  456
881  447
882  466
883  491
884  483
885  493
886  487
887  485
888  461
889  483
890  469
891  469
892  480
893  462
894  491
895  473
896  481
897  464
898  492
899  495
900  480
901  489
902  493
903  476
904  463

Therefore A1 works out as -2.7 keV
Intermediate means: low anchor 346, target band 476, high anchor 474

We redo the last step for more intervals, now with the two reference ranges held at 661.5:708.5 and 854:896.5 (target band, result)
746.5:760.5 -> 7.0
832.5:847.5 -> 0.0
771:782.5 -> 0.9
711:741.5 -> 1.8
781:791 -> 0.1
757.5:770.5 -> 4.8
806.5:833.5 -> -0.4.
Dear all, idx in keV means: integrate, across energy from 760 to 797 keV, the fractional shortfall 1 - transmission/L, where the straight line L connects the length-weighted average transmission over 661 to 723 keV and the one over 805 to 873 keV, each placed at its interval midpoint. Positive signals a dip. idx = 4.8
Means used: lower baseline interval 464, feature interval 412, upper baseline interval 481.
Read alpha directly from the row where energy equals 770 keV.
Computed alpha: 395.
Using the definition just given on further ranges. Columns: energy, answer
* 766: 304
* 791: 472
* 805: 473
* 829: 468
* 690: 460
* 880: 456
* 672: 507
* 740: 390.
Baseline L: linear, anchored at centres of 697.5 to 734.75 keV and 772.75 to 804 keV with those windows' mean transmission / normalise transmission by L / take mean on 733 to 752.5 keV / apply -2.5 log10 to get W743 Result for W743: 0.35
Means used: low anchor 459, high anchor 463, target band 335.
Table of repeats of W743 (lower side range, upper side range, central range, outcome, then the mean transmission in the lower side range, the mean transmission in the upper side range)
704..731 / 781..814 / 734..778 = 0.40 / 459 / 474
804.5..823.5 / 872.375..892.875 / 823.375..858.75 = 0.00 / 484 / 471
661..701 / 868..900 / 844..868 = -0.03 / 465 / 474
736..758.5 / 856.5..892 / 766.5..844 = -0.23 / 291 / 477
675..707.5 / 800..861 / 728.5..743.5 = 0.15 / 463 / 482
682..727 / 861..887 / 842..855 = -0.03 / 463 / 475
